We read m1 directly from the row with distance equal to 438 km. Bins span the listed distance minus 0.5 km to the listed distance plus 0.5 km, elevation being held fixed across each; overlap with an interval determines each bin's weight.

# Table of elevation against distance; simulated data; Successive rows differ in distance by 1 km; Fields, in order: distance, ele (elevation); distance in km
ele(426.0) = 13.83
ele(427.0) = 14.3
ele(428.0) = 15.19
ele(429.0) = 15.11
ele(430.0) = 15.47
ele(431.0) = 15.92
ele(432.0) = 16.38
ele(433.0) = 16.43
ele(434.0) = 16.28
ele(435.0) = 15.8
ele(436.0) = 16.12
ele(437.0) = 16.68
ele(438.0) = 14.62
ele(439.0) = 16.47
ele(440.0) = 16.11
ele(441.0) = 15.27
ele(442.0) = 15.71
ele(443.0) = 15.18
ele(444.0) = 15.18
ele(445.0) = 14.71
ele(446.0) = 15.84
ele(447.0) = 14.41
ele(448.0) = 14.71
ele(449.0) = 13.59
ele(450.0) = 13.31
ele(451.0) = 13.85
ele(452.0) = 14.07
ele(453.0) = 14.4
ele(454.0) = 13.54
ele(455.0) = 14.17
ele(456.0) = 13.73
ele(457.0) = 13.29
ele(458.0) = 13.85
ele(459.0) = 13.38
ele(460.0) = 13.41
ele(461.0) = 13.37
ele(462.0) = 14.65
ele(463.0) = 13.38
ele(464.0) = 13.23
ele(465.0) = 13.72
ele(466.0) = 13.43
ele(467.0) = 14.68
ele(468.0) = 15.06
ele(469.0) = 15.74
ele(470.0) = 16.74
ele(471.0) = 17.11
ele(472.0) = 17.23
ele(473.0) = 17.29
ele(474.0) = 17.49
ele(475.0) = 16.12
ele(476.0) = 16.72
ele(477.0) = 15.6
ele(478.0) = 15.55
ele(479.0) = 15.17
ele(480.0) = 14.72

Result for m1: 14.62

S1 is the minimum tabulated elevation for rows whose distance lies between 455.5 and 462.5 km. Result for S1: 13.29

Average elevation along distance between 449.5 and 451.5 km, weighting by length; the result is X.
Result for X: 13.6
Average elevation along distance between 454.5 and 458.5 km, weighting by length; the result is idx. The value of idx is 13.8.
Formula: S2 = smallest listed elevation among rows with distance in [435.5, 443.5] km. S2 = 14.62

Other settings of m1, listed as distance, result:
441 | 15.27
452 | 14.07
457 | 13.29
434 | 16.28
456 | 13.73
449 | 13.59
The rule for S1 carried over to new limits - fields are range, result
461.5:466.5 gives 13.23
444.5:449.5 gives 13.59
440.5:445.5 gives 14.71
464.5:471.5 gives 13.43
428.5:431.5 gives 15.11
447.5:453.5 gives 13.31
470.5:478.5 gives 15.55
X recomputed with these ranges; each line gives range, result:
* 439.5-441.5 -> 15.7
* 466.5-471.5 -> 15.9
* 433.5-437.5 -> 16.2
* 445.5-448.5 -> 15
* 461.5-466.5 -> 13.7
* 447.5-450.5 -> 13.9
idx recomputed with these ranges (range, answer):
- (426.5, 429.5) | 14.9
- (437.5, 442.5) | 15.6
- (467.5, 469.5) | 15.4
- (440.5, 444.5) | 15.3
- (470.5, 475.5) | 17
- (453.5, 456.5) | 13.8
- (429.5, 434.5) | 16.1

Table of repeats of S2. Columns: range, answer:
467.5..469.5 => 15.06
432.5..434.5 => 16.28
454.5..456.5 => 13.73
